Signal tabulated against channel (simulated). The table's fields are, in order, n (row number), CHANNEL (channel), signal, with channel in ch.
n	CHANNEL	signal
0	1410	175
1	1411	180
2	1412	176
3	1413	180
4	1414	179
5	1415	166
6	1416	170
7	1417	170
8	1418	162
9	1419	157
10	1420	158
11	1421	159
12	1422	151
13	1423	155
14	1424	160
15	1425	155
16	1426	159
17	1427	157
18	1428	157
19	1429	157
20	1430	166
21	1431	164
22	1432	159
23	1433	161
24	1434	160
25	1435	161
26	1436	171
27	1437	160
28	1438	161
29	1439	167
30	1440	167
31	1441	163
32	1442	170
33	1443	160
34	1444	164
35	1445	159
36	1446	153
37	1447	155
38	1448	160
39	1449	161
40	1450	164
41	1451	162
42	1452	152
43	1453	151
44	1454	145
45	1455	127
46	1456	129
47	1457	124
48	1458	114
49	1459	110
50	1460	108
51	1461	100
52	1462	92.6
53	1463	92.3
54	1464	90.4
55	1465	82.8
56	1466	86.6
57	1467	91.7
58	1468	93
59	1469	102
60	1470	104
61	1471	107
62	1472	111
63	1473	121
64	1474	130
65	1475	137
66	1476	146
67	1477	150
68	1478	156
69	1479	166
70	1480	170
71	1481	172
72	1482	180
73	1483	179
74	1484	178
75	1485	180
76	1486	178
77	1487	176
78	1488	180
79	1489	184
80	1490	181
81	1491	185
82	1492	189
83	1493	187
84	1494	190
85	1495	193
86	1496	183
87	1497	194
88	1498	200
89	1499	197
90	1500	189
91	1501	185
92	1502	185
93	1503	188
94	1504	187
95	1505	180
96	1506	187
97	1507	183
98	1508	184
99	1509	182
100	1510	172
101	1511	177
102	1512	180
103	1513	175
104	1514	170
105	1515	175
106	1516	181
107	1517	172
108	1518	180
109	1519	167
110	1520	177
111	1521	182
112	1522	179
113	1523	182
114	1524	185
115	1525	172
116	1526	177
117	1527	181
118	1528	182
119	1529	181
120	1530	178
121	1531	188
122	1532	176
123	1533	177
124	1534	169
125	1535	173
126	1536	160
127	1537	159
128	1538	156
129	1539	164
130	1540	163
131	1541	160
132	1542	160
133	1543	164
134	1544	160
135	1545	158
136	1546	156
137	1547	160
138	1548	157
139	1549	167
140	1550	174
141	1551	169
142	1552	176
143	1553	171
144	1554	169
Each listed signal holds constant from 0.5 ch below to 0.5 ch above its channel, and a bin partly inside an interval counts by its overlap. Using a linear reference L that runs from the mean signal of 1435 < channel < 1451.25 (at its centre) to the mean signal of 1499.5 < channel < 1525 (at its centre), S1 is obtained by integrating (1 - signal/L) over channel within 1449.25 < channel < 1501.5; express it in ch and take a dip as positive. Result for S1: 7.1 ch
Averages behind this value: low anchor 162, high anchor 180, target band 148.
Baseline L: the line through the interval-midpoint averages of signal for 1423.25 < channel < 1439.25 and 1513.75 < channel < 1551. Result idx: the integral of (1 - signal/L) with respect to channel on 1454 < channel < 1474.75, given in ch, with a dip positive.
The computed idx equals 7.20 ch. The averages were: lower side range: 161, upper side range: 171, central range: 107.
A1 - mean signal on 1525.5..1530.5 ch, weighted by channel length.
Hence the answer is 180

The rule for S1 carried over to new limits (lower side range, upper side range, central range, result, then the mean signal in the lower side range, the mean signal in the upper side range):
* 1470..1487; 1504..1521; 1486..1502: -2.2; 153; 178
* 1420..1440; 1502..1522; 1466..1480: 3.8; 160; 179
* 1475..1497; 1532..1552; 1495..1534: -2.6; 176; 164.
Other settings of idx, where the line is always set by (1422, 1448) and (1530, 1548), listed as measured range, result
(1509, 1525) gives -1.3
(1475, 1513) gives -3.9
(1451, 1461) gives 2.0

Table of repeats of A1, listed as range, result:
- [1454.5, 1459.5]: 121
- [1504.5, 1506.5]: 184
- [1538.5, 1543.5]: 162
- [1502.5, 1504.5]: 188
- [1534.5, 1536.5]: 166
